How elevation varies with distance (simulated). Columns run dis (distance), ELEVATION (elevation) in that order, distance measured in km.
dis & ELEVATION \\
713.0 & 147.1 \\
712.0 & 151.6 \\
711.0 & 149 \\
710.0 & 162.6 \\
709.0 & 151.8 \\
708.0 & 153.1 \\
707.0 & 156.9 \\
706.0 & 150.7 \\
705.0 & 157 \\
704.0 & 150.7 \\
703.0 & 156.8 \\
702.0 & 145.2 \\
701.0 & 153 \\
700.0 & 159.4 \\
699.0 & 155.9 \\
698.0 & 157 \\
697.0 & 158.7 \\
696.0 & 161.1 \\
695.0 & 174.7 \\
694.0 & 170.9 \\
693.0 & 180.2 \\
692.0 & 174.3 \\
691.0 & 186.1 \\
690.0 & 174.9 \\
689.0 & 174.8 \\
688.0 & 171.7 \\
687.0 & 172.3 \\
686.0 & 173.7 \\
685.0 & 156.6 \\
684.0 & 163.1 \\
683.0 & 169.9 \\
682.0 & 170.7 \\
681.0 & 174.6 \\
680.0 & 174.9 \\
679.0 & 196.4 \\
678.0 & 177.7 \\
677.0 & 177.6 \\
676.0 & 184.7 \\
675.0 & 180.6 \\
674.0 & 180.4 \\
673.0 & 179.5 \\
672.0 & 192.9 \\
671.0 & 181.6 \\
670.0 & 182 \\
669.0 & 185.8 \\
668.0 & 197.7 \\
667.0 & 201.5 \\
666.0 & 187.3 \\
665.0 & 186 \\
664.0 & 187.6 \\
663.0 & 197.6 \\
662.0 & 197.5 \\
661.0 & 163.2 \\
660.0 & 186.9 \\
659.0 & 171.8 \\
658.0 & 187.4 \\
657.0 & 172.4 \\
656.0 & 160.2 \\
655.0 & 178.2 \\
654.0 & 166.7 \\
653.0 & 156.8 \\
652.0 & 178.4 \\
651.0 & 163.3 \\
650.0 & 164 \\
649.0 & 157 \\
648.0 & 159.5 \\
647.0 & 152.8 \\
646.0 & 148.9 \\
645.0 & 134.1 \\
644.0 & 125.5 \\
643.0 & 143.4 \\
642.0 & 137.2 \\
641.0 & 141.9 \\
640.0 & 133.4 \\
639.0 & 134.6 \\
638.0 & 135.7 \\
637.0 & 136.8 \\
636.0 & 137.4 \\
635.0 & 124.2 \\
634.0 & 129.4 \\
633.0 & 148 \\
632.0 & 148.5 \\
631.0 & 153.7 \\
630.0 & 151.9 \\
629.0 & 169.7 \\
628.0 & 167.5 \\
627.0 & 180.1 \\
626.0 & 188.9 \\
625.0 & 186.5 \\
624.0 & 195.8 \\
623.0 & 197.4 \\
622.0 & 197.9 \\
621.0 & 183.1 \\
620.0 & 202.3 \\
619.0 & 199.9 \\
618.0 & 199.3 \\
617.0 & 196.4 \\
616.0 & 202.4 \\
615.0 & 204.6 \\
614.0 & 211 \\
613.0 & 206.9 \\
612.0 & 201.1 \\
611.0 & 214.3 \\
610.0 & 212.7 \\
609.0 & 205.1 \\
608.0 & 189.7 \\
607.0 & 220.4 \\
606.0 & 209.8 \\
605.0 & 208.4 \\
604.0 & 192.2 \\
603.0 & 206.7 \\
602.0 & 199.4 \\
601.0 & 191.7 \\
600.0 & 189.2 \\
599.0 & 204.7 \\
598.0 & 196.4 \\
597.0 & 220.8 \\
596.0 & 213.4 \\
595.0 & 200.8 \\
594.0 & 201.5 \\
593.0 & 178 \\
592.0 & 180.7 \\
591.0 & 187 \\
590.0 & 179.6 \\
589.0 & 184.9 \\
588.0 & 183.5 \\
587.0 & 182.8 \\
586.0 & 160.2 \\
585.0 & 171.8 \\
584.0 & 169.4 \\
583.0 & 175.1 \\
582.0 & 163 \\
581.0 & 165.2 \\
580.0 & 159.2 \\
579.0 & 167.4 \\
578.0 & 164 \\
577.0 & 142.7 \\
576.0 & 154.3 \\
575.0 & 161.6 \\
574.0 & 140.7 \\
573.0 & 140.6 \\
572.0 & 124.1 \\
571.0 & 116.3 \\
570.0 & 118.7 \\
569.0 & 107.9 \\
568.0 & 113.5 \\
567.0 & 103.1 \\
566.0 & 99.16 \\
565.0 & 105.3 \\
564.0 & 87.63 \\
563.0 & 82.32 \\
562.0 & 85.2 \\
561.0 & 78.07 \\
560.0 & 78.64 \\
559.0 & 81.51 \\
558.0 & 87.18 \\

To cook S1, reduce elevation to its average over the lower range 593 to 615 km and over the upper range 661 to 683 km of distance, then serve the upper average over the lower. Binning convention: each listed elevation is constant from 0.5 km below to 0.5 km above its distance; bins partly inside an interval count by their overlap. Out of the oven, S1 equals 0.9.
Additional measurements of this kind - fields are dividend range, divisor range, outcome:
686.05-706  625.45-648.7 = 1.12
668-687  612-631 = 0.94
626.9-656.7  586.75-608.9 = 0.76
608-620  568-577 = 1.54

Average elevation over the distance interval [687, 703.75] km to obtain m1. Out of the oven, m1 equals 166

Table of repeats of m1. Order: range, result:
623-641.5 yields 155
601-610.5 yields 204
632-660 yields 152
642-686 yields 173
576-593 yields 171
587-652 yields 179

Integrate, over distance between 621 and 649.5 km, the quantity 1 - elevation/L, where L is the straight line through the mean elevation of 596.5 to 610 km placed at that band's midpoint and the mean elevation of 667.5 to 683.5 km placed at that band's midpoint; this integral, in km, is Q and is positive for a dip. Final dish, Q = 5.75 km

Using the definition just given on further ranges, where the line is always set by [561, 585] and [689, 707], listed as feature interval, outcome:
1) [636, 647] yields 0.8 km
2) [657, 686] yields -4.7 km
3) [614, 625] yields -4.2 km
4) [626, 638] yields -0.3 km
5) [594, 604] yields -4.6 km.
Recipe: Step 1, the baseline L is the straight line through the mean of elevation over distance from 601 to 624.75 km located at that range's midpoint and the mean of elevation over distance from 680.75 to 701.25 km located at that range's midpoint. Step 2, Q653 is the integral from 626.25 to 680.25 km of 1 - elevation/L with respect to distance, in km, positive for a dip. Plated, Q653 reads 5.3 km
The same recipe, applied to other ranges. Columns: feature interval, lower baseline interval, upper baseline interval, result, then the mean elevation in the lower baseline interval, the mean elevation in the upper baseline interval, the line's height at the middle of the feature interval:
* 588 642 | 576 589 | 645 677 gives -4.0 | 167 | 176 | 171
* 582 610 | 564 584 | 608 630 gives -4.5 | 138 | 195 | 166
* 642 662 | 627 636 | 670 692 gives -0.1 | 150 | 177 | 161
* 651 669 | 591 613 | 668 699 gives 0.2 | 202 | 175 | 183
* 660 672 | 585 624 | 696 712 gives -1.2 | 197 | 155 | 171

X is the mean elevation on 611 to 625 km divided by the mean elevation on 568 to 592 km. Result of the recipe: 1.27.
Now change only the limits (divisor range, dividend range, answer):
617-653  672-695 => 1.10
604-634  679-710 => 0.87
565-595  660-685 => 1.18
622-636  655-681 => 1.11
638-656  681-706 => 1.09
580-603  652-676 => 0.98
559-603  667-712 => 1.10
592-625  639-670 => 0.83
